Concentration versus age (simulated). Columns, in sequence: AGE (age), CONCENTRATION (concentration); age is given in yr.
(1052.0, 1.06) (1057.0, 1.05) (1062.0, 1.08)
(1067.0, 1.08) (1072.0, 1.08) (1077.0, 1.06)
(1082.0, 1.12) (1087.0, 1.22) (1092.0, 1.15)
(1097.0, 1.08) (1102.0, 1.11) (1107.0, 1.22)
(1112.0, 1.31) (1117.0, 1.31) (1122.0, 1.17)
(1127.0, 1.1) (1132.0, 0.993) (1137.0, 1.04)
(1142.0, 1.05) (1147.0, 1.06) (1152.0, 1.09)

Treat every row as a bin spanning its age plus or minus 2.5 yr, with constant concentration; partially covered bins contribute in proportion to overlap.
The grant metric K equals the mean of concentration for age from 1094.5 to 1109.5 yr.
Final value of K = 1.14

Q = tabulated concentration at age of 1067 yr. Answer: 1.08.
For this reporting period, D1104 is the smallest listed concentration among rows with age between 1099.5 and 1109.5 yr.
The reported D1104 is 1.11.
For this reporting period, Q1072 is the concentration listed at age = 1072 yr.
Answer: 1.08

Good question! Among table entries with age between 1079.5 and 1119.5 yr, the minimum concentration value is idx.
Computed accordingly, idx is 1.08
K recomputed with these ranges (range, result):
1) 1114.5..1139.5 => 1.12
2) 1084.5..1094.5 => 1.19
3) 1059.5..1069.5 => 1.08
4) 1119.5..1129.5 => 1.14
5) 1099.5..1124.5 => 1.22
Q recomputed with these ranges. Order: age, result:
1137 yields 1.04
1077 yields 1.06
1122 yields 1.17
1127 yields 1.1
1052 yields 1.06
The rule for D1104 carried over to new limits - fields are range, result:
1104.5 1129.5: 1.1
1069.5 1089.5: 1.06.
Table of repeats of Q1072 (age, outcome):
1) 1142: 1.05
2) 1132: 0.993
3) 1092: 1.15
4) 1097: 1.08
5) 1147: 1.06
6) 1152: 1.09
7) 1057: 1.05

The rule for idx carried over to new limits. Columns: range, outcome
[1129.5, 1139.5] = 0.993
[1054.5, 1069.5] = 1.05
